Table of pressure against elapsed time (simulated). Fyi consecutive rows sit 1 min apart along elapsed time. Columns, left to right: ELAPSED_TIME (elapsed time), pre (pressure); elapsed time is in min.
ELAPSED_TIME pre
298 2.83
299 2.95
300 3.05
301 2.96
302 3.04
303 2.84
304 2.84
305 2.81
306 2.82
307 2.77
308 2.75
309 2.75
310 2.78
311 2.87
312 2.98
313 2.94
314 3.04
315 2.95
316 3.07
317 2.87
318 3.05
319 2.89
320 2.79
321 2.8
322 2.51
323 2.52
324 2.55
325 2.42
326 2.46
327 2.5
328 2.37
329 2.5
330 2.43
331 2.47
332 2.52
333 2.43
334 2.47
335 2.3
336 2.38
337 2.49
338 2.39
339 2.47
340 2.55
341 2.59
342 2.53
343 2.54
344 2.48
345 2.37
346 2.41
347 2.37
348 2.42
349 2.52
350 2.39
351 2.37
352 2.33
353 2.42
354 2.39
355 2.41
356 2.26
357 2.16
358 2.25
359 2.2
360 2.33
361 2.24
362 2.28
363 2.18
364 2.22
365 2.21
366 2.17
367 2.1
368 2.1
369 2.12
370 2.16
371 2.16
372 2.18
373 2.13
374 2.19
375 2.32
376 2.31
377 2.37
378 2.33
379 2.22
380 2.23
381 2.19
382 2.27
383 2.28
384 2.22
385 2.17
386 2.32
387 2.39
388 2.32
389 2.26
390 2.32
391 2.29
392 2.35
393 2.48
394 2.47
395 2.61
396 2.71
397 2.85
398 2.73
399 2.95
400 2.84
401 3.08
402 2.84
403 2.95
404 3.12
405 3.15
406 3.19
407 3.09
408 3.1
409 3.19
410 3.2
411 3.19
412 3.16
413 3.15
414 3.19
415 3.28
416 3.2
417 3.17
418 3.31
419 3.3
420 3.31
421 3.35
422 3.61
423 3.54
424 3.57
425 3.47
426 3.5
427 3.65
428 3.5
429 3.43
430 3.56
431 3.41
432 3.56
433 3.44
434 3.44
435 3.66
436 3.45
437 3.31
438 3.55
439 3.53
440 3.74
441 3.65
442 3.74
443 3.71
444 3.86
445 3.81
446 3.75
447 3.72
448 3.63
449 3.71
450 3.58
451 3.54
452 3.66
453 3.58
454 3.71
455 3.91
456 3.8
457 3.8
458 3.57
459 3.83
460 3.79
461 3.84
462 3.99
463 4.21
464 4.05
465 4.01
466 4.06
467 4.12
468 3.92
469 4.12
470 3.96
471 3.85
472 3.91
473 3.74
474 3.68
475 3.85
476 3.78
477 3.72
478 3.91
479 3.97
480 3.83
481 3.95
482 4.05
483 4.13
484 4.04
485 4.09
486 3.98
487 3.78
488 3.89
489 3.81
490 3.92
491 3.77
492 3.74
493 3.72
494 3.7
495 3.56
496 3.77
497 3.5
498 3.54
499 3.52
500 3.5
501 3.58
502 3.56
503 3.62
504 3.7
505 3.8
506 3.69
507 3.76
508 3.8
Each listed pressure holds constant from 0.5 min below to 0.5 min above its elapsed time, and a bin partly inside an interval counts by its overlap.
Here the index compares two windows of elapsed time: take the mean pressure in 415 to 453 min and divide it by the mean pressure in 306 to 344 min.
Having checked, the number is 1.3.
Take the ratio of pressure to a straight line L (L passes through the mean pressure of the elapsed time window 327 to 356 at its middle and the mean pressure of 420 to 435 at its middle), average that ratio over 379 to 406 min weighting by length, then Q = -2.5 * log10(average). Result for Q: 0.20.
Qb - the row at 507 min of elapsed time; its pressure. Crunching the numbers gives 3.76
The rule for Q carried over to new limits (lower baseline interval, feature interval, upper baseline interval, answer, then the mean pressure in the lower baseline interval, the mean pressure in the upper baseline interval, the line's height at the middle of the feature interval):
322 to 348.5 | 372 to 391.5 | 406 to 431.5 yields 0.28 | 2.46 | 3.33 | 2.95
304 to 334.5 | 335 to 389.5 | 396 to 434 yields 0.26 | 2.7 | 3.24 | 2.95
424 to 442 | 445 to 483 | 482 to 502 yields -0.05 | 3.53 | 3.77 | 3.65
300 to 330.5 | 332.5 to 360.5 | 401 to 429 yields 0.21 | 2.77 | 3.27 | 2.92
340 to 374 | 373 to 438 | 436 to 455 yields 0.05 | 2.3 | 3.66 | 3.05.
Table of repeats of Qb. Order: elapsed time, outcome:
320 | 2.79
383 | 2.28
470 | 3.96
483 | 4.13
